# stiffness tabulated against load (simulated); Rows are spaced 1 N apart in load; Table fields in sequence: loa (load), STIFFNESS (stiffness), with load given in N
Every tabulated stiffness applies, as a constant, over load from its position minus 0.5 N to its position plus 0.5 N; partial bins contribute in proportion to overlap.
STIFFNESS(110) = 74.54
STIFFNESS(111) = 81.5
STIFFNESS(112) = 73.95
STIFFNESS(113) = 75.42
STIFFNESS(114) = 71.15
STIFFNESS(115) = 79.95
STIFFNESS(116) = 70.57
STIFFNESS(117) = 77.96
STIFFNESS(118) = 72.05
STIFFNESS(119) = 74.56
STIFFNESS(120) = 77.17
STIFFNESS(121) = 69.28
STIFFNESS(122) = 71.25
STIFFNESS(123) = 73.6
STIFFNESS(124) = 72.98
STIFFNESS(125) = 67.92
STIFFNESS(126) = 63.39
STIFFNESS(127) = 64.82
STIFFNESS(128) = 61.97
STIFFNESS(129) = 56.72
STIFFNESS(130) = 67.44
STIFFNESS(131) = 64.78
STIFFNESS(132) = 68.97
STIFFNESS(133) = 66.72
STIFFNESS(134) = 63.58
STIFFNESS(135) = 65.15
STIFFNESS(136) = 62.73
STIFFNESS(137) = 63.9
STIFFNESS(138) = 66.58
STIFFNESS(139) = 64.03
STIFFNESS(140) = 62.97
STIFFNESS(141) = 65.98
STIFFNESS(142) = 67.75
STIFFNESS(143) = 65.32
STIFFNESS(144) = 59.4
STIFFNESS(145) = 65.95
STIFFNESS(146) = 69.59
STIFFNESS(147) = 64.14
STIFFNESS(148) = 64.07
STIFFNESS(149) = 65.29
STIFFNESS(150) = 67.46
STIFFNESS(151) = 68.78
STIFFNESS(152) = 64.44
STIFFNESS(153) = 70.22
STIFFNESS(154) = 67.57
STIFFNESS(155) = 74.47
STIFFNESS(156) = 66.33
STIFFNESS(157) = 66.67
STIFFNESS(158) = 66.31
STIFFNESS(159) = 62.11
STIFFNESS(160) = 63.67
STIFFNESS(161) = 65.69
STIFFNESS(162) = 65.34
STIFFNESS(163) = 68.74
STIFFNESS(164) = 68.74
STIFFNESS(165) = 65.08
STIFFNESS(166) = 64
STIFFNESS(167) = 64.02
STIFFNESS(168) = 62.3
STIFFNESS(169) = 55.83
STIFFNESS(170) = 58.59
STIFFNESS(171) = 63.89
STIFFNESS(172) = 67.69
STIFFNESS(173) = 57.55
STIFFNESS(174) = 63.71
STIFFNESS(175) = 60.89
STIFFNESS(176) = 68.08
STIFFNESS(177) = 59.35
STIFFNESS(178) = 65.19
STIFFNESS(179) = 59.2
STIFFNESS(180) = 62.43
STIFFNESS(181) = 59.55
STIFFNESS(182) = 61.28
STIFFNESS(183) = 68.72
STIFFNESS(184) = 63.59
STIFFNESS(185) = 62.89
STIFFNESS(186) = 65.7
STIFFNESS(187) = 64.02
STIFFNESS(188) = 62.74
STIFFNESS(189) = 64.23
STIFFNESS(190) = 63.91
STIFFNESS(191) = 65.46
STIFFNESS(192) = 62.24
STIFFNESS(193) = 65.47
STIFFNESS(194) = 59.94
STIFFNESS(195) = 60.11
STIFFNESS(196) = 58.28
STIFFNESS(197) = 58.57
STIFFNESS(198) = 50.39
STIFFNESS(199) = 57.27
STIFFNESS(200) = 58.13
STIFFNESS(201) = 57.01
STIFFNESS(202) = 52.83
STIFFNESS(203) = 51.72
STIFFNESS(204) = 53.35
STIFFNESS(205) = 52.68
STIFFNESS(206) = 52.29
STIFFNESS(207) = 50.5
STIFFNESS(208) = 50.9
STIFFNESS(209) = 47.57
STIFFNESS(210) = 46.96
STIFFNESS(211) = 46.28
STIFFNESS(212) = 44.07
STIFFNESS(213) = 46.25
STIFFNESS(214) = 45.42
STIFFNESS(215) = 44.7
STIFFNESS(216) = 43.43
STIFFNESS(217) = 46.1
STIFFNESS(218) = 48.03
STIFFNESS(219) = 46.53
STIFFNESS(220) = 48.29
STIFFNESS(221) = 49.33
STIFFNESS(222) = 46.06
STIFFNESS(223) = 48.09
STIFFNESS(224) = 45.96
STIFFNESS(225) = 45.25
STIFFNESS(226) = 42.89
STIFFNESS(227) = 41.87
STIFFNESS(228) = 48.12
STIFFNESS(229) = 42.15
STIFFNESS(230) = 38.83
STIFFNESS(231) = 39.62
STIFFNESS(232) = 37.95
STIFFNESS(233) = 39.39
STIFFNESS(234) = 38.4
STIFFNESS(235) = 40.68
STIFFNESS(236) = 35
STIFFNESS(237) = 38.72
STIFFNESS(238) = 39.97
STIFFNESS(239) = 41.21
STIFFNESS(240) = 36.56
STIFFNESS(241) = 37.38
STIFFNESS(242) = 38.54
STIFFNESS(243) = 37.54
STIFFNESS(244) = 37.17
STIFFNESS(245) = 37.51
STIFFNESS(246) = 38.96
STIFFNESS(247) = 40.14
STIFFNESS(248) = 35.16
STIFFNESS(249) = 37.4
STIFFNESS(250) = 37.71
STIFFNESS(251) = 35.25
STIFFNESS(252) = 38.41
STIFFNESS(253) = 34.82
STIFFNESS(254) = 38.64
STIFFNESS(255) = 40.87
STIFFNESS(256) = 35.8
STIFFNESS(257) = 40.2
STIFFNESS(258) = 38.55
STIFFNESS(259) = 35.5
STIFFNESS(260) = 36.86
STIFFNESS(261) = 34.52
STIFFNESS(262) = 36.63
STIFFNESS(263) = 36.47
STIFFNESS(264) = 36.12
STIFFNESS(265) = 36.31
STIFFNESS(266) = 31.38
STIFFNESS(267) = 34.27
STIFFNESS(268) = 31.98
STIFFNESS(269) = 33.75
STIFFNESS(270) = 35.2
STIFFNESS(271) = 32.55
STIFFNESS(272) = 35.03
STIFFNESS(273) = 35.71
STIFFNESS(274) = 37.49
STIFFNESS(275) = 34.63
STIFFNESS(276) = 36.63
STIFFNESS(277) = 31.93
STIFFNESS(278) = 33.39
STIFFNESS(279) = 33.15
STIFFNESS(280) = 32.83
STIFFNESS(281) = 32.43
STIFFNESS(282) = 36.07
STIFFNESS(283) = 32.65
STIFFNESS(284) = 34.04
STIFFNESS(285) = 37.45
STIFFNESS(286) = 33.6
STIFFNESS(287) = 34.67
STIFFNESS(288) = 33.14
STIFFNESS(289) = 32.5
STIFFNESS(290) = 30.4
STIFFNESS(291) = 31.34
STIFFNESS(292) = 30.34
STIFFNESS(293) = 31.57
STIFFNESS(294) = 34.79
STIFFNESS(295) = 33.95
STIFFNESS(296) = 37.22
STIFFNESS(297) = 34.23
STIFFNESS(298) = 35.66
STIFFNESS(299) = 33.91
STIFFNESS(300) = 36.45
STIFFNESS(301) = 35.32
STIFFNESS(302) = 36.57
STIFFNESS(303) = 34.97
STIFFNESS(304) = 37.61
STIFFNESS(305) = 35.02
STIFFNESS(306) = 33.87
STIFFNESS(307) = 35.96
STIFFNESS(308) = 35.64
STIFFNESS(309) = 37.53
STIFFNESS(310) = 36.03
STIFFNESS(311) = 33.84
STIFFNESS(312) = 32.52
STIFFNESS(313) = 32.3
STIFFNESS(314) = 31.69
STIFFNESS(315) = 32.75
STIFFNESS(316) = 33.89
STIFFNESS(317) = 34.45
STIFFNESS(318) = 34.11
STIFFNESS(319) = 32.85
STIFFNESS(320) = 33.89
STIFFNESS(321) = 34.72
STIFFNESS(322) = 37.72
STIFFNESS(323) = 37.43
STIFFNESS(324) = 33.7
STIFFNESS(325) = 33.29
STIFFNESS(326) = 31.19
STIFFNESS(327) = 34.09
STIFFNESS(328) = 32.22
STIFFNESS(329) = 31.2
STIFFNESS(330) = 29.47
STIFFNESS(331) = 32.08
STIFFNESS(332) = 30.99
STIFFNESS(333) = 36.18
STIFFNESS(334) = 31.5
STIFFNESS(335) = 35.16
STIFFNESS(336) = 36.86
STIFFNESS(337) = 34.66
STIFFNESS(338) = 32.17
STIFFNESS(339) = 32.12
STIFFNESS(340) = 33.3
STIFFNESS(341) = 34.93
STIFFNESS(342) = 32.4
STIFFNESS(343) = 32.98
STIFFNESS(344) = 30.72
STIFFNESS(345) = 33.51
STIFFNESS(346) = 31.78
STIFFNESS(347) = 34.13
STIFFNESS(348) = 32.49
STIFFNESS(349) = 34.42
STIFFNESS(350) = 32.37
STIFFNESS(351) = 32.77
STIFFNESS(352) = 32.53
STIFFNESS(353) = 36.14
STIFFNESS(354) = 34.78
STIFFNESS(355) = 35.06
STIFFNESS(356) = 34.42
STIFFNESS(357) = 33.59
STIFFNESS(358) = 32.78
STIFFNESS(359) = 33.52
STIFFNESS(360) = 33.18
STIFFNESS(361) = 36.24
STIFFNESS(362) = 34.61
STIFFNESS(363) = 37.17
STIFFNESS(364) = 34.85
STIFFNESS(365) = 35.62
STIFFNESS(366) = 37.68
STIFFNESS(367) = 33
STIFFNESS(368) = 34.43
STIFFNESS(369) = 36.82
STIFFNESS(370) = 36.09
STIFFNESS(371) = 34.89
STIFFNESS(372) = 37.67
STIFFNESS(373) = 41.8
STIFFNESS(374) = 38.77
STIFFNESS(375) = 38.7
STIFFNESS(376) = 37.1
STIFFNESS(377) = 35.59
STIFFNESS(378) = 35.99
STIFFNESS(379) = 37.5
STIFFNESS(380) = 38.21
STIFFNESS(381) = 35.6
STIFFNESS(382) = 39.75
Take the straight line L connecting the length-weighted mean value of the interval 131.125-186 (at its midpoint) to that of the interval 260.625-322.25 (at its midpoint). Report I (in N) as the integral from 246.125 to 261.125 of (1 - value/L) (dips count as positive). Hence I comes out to 1.9 N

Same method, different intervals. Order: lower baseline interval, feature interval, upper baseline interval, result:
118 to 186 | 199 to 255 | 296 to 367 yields 9.49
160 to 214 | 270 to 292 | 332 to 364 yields 5.25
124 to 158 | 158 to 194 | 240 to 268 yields -4.32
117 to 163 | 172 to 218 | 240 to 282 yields -3.45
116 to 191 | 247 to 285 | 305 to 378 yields 9.22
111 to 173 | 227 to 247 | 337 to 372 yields 5.01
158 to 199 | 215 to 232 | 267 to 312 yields 2.13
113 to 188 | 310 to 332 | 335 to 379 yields 3.78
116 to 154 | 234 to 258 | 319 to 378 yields 5.77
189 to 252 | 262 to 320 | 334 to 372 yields 8.22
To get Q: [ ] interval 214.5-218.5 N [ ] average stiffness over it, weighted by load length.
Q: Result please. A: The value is 45.6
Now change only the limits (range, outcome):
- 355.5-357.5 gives 34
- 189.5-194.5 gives 63.4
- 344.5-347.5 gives 33.1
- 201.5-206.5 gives 52.6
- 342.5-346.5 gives 32.2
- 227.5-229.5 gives 45.1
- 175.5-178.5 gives 64.2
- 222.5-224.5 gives 47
